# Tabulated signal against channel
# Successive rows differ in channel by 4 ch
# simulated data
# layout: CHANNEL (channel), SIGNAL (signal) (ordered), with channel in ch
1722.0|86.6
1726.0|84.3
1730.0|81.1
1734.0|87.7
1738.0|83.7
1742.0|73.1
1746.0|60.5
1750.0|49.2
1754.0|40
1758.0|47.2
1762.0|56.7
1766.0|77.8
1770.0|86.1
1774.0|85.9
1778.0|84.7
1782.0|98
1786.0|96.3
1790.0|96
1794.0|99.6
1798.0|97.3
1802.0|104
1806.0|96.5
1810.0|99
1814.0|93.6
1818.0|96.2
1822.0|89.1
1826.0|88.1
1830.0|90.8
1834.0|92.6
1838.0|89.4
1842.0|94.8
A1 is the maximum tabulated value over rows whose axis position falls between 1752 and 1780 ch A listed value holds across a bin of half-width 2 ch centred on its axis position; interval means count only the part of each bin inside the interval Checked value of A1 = 86.1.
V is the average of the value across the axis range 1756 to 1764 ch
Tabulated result 52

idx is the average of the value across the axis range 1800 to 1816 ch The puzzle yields 98.3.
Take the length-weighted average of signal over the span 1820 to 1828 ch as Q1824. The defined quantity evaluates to 88.6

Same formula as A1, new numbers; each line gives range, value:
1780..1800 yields 99.6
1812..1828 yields 96.2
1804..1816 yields 99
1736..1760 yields 83.7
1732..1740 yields 87.7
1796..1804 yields 104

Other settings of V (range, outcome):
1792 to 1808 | 99.3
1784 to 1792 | 96.2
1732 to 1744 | 81.5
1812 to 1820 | 94.9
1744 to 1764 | 50.7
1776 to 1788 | 93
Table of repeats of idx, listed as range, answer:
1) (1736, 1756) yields 61.3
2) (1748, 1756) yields 44.6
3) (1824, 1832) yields 89.4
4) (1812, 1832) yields 91.6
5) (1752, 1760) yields 43.6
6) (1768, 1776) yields 86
